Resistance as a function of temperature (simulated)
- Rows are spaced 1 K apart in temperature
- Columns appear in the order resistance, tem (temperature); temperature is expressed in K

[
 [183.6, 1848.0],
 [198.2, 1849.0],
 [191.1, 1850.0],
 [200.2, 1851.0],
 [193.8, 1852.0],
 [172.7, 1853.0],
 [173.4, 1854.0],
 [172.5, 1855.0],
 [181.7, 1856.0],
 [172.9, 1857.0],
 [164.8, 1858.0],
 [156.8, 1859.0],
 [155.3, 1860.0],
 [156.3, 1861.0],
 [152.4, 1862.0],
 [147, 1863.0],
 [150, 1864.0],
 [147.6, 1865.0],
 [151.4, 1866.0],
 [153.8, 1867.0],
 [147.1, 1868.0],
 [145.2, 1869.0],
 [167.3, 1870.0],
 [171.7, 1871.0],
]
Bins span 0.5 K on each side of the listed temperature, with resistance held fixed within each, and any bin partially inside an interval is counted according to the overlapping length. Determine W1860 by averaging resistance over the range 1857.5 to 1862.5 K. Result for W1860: 157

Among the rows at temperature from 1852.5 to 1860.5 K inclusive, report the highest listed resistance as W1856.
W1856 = 181.7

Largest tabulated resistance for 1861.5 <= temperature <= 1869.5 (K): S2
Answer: 153.8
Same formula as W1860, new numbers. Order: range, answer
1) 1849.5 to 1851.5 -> 196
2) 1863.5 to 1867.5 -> 151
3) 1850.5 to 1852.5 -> 197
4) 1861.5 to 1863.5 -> 150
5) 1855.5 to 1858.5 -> 173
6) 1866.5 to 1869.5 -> 149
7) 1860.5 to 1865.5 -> 151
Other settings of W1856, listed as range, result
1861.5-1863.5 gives 152.4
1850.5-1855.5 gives 200.2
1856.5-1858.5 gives 172.9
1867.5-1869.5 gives 147.1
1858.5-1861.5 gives 156.8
